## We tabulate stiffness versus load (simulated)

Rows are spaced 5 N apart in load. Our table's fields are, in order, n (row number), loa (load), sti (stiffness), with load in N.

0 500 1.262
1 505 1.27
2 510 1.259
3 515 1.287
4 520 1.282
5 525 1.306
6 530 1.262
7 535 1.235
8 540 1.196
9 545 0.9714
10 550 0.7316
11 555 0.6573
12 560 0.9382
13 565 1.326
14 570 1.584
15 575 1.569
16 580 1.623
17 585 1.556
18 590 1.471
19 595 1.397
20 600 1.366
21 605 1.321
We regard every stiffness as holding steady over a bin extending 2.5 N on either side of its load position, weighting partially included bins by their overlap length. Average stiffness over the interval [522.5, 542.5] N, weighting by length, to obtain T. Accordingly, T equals 1.25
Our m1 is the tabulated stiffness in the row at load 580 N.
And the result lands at 1.623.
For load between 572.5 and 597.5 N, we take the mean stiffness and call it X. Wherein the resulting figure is 1.52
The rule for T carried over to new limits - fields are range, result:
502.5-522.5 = 1.27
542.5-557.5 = 0.787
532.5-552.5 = 1.03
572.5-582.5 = 1.6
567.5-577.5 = 1.58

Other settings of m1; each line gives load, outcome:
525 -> 1.306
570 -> 1.584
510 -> 1.259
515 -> 1.287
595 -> 1.397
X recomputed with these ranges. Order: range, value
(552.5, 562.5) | 0.798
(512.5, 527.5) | 1.29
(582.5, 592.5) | 1.51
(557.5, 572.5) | 1.28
